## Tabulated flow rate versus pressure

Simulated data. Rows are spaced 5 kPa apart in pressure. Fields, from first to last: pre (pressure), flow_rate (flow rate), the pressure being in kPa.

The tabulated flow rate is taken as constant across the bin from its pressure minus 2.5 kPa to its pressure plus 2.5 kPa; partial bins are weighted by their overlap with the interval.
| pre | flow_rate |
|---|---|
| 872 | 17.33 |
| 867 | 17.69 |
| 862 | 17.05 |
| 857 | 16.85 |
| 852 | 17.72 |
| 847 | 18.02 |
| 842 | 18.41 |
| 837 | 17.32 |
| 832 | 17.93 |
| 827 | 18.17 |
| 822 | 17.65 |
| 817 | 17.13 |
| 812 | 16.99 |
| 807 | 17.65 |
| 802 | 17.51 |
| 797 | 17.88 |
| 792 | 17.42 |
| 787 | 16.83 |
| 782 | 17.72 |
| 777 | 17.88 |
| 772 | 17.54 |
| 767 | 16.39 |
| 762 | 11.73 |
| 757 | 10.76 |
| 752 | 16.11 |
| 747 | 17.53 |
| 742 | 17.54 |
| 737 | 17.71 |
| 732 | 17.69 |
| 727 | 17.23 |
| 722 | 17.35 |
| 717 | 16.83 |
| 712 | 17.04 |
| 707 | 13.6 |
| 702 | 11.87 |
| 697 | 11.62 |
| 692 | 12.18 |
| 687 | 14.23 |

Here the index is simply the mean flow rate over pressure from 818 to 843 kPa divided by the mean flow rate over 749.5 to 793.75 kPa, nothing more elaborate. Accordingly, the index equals 1.1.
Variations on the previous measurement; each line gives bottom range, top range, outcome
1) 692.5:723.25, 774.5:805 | 1.21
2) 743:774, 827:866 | 1.17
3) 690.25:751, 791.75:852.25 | 1.12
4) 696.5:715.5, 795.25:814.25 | 1.26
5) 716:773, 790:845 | 1.09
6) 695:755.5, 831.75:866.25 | 1.10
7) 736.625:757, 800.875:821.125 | 1.06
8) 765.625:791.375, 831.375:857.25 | 1.03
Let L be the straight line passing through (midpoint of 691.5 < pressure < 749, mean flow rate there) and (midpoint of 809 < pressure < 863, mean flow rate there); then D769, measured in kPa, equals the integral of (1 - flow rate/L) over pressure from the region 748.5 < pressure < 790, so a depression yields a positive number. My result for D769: 2.2 kPa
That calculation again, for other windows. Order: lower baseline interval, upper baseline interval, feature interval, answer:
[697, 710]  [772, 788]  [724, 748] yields -4.5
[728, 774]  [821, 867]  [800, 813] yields -0.3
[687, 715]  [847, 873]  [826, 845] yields -1.3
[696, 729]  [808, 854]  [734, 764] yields 1.2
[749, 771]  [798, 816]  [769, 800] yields -3.4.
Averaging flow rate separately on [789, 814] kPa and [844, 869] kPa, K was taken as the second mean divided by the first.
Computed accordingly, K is 1.00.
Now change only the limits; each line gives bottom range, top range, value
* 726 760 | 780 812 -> 1.07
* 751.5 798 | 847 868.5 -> 1.09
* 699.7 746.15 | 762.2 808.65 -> 1.05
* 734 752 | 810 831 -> 1.01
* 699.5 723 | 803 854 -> 1.16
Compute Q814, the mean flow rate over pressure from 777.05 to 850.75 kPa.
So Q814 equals 17.6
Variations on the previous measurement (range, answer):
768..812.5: 17.5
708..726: 16.8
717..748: 17.5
